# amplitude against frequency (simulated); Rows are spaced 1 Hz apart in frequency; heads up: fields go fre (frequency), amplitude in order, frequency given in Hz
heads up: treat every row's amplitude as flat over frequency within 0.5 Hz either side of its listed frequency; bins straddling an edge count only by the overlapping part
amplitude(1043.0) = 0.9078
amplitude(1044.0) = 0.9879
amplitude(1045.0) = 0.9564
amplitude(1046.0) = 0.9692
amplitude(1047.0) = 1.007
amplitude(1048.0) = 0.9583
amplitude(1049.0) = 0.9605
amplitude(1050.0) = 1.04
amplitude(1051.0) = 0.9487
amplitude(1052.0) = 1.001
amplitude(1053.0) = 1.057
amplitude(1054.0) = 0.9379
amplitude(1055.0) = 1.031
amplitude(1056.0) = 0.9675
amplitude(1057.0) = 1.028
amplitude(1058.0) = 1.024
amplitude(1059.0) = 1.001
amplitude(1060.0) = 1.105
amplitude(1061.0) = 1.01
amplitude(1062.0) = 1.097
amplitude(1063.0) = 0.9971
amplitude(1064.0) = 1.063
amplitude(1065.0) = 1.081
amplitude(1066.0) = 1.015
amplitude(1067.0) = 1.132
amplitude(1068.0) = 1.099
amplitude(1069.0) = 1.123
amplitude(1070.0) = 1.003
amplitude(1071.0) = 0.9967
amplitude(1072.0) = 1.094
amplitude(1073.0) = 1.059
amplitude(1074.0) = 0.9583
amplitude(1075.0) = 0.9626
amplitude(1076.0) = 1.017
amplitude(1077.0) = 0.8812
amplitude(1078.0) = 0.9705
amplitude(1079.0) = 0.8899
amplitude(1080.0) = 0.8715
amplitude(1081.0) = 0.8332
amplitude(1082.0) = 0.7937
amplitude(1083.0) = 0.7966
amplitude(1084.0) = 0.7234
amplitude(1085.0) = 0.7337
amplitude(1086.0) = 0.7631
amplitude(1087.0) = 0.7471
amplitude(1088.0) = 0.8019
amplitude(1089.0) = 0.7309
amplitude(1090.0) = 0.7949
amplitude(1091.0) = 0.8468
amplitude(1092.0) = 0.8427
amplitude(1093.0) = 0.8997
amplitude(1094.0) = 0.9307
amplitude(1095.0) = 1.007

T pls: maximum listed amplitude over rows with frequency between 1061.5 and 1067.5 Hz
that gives 1.132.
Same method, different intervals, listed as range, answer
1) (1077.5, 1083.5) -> 0.9705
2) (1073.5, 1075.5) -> 0.9626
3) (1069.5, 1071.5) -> 1.003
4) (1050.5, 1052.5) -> 1.001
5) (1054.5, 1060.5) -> 1.105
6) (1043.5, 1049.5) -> 1.007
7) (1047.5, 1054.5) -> 1.057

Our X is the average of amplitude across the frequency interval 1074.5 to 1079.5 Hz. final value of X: 0.944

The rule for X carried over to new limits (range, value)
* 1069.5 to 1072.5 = 1.03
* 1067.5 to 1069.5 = 1.11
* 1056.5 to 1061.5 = 1.03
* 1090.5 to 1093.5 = 0.863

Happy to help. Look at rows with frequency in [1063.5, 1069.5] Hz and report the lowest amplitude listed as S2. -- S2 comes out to 1.015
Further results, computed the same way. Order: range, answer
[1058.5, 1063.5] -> 0.9971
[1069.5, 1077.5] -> 0.8812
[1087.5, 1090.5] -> 0.7309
